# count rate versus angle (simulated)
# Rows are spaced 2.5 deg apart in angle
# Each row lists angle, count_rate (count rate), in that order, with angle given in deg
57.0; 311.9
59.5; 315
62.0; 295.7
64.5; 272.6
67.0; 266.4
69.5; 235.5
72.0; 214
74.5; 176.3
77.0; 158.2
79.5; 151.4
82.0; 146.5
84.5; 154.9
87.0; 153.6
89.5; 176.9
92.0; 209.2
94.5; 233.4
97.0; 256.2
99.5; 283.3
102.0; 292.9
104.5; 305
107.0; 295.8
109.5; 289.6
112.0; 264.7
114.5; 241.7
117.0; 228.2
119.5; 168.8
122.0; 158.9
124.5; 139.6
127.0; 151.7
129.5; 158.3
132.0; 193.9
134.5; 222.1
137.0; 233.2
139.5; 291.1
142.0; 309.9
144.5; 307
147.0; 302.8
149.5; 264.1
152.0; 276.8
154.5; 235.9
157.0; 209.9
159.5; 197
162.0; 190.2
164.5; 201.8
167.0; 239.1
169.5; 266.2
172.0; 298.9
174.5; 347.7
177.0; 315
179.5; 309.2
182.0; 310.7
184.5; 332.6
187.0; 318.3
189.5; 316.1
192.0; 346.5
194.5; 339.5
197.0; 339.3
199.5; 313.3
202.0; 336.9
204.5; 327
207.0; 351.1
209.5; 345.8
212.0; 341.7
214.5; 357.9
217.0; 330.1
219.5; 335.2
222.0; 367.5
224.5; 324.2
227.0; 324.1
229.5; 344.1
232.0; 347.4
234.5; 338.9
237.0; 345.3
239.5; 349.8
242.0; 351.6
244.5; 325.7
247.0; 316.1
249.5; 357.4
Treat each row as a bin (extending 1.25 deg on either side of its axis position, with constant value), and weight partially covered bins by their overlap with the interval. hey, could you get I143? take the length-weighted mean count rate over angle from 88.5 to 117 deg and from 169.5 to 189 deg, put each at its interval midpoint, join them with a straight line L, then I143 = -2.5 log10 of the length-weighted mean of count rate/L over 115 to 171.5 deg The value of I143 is 0.27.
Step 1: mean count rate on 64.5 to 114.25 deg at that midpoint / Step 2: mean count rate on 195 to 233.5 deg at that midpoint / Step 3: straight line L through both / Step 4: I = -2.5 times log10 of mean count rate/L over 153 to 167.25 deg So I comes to 0.34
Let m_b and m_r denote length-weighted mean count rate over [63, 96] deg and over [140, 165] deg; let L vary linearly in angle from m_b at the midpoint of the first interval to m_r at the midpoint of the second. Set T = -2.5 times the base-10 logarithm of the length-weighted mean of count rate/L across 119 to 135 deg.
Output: 0.36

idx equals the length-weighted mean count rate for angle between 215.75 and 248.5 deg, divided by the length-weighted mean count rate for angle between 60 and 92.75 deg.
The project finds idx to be 1.7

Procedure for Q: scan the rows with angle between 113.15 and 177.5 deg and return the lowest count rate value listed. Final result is 139.6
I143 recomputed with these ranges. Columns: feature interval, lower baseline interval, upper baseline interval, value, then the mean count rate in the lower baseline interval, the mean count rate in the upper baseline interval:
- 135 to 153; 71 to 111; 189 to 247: -0.05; 219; 339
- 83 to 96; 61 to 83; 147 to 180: 0.19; 213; 258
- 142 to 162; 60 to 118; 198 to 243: 0.11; 232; 341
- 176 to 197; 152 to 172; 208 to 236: -0.18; 228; 342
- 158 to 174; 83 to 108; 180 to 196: 0.27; 235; 327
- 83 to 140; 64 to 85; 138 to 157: 0.07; 196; 278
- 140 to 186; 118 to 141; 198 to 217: -0.08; 193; 339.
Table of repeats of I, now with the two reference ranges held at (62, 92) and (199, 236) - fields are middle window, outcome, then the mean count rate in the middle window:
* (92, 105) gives -0.21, 266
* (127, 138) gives 0.28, 195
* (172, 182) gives -0.07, 319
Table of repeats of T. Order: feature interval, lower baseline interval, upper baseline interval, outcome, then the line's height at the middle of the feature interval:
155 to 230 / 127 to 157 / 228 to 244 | -0.02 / 300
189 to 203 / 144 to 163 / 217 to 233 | -0.11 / 302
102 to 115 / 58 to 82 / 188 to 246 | -0.10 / 257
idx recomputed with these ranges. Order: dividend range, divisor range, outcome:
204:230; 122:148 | 1.50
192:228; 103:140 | 1.53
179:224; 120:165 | 1.49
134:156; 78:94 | 1.62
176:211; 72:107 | 1.56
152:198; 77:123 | 1.28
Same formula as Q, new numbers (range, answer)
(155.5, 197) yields 190.2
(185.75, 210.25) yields 313.3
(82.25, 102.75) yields 153.6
